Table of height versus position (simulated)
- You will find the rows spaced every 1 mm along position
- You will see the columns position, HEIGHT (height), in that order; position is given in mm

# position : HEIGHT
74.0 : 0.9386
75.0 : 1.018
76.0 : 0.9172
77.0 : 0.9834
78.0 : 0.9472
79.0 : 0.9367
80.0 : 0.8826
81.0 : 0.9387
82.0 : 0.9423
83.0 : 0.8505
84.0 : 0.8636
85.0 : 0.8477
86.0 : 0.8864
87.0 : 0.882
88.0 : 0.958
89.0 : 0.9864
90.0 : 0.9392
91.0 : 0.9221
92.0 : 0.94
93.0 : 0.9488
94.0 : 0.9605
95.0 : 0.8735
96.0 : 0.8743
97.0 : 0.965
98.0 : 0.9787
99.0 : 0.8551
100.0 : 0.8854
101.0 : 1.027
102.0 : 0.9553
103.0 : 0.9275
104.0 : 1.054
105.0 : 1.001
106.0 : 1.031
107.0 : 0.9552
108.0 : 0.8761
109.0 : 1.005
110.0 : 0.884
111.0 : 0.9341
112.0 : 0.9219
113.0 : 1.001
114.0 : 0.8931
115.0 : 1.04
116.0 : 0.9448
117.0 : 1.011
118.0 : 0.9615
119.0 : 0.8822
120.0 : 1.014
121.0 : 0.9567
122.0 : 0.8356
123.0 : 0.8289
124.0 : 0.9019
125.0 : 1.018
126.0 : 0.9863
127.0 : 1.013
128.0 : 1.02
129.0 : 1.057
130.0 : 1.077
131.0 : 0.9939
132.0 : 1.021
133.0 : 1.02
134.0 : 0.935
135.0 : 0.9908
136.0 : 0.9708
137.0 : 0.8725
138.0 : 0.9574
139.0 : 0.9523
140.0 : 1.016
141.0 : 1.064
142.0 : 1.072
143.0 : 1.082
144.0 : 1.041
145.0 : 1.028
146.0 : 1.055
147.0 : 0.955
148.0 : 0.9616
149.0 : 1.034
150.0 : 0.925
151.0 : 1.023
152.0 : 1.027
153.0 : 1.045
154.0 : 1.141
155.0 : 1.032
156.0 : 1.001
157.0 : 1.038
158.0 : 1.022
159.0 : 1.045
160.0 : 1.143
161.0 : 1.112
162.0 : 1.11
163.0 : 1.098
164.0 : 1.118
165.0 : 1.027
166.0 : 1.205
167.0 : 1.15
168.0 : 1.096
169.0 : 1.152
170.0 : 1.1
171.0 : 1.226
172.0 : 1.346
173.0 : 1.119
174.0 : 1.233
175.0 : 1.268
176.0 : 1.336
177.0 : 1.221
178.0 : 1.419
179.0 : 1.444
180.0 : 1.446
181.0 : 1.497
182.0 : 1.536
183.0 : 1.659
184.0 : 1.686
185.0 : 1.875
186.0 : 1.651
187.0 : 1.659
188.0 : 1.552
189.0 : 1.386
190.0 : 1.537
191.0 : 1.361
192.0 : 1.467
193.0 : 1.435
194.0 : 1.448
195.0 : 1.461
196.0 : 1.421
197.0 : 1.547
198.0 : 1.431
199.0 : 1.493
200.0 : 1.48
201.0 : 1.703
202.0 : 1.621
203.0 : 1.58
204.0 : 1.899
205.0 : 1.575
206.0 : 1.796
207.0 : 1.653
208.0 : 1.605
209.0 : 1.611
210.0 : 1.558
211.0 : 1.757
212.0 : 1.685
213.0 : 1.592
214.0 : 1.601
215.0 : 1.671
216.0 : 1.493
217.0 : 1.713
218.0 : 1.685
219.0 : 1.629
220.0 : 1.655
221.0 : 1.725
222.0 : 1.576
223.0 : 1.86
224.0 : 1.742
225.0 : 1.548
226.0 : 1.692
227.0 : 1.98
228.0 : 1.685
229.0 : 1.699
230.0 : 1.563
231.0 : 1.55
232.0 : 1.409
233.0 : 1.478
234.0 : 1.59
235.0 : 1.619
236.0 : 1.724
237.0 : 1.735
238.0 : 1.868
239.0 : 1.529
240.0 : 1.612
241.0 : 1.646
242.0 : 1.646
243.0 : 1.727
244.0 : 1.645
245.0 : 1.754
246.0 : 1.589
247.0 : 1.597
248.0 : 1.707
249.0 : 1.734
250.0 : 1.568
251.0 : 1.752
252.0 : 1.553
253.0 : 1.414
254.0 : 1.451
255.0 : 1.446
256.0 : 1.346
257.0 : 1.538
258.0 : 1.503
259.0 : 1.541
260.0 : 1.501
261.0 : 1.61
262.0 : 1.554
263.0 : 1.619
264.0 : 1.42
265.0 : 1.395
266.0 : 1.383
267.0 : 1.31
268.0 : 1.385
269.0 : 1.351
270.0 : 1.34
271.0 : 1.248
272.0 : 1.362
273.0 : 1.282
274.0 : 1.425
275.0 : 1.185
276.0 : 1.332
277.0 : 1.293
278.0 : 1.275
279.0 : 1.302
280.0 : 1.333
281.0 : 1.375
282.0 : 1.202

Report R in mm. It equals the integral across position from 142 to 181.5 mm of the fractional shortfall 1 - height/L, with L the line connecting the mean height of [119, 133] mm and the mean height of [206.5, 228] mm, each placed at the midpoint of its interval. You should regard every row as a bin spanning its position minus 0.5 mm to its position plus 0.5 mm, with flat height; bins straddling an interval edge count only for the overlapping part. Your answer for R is 3.63 mm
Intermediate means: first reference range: 0.977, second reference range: 1.67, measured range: 1.14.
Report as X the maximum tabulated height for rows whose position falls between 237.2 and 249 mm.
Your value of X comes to 1.868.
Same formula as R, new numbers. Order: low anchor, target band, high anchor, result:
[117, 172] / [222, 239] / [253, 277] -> -4.7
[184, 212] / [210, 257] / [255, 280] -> -4.7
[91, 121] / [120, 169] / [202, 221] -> 7.4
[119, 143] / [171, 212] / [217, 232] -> -2.5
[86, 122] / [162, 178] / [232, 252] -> 1.2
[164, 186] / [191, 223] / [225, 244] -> -2.0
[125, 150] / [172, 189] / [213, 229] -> -1.4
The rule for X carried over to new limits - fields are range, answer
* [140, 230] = 1.98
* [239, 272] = 1.754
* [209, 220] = 1.757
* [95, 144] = 1.082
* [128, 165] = 1.143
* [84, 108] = 1.054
